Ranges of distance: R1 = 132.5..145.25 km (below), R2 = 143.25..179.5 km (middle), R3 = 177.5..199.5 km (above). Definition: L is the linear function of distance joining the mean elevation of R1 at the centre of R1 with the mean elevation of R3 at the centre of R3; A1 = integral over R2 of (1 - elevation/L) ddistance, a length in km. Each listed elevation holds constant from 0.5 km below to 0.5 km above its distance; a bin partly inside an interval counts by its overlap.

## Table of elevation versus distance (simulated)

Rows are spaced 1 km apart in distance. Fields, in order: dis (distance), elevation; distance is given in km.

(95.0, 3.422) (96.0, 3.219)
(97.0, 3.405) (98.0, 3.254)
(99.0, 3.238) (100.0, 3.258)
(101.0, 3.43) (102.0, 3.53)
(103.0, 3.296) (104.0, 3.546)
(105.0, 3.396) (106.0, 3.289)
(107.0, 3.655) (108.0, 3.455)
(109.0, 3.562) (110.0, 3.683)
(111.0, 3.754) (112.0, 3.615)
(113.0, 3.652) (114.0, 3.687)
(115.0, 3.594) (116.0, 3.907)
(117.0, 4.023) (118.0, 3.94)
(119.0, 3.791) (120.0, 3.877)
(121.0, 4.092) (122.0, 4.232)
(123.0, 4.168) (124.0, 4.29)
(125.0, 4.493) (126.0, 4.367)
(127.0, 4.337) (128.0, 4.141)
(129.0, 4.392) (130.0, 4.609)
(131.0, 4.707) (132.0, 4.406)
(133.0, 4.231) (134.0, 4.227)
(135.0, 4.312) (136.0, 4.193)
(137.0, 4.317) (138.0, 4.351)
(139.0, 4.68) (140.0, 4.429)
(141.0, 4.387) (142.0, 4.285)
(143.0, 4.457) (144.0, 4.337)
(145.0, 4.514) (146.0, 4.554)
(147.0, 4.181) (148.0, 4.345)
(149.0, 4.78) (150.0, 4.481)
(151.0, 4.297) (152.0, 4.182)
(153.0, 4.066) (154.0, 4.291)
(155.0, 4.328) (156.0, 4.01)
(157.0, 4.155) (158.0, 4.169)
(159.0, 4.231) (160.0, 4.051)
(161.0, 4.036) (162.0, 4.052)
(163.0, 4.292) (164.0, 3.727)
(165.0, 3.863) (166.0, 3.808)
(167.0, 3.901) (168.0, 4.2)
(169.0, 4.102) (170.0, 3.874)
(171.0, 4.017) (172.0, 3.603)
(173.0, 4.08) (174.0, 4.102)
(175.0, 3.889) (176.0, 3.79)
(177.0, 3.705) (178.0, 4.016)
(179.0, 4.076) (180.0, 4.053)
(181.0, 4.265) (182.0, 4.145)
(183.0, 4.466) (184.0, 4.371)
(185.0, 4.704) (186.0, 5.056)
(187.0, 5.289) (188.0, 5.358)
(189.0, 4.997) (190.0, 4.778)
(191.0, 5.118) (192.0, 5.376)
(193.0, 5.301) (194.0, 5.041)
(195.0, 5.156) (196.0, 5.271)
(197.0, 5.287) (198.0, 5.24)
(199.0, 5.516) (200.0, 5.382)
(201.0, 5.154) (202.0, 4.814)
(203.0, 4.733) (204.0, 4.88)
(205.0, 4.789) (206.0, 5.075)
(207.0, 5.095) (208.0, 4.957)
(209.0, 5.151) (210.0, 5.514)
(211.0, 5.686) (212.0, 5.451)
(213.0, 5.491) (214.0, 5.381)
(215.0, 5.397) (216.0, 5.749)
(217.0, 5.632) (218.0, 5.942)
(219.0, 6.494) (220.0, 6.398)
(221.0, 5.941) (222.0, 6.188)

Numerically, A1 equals 3.66 km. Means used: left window 4.36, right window 4.86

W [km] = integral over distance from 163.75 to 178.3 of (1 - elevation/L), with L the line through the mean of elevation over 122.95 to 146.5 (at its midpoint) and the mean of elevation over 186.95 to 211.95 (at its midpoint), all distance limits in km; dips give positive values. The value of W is 2.7 km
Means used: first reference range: 4.39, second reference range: 5.16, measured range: 3.91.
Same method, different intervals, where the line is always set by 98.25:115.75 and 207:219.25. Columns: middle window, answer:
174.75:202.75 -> 1.6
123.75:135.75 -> -1.3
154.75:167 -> 1.3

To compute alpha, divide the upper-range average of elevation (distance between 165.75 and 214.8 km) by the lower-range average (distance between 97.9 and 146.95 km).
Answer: 1.18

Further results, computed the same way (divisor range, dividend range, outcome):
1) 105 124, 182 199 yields 1.33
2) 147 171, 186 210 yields 1.24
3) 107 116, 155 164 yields 1.13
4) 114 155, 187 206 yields 1.20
